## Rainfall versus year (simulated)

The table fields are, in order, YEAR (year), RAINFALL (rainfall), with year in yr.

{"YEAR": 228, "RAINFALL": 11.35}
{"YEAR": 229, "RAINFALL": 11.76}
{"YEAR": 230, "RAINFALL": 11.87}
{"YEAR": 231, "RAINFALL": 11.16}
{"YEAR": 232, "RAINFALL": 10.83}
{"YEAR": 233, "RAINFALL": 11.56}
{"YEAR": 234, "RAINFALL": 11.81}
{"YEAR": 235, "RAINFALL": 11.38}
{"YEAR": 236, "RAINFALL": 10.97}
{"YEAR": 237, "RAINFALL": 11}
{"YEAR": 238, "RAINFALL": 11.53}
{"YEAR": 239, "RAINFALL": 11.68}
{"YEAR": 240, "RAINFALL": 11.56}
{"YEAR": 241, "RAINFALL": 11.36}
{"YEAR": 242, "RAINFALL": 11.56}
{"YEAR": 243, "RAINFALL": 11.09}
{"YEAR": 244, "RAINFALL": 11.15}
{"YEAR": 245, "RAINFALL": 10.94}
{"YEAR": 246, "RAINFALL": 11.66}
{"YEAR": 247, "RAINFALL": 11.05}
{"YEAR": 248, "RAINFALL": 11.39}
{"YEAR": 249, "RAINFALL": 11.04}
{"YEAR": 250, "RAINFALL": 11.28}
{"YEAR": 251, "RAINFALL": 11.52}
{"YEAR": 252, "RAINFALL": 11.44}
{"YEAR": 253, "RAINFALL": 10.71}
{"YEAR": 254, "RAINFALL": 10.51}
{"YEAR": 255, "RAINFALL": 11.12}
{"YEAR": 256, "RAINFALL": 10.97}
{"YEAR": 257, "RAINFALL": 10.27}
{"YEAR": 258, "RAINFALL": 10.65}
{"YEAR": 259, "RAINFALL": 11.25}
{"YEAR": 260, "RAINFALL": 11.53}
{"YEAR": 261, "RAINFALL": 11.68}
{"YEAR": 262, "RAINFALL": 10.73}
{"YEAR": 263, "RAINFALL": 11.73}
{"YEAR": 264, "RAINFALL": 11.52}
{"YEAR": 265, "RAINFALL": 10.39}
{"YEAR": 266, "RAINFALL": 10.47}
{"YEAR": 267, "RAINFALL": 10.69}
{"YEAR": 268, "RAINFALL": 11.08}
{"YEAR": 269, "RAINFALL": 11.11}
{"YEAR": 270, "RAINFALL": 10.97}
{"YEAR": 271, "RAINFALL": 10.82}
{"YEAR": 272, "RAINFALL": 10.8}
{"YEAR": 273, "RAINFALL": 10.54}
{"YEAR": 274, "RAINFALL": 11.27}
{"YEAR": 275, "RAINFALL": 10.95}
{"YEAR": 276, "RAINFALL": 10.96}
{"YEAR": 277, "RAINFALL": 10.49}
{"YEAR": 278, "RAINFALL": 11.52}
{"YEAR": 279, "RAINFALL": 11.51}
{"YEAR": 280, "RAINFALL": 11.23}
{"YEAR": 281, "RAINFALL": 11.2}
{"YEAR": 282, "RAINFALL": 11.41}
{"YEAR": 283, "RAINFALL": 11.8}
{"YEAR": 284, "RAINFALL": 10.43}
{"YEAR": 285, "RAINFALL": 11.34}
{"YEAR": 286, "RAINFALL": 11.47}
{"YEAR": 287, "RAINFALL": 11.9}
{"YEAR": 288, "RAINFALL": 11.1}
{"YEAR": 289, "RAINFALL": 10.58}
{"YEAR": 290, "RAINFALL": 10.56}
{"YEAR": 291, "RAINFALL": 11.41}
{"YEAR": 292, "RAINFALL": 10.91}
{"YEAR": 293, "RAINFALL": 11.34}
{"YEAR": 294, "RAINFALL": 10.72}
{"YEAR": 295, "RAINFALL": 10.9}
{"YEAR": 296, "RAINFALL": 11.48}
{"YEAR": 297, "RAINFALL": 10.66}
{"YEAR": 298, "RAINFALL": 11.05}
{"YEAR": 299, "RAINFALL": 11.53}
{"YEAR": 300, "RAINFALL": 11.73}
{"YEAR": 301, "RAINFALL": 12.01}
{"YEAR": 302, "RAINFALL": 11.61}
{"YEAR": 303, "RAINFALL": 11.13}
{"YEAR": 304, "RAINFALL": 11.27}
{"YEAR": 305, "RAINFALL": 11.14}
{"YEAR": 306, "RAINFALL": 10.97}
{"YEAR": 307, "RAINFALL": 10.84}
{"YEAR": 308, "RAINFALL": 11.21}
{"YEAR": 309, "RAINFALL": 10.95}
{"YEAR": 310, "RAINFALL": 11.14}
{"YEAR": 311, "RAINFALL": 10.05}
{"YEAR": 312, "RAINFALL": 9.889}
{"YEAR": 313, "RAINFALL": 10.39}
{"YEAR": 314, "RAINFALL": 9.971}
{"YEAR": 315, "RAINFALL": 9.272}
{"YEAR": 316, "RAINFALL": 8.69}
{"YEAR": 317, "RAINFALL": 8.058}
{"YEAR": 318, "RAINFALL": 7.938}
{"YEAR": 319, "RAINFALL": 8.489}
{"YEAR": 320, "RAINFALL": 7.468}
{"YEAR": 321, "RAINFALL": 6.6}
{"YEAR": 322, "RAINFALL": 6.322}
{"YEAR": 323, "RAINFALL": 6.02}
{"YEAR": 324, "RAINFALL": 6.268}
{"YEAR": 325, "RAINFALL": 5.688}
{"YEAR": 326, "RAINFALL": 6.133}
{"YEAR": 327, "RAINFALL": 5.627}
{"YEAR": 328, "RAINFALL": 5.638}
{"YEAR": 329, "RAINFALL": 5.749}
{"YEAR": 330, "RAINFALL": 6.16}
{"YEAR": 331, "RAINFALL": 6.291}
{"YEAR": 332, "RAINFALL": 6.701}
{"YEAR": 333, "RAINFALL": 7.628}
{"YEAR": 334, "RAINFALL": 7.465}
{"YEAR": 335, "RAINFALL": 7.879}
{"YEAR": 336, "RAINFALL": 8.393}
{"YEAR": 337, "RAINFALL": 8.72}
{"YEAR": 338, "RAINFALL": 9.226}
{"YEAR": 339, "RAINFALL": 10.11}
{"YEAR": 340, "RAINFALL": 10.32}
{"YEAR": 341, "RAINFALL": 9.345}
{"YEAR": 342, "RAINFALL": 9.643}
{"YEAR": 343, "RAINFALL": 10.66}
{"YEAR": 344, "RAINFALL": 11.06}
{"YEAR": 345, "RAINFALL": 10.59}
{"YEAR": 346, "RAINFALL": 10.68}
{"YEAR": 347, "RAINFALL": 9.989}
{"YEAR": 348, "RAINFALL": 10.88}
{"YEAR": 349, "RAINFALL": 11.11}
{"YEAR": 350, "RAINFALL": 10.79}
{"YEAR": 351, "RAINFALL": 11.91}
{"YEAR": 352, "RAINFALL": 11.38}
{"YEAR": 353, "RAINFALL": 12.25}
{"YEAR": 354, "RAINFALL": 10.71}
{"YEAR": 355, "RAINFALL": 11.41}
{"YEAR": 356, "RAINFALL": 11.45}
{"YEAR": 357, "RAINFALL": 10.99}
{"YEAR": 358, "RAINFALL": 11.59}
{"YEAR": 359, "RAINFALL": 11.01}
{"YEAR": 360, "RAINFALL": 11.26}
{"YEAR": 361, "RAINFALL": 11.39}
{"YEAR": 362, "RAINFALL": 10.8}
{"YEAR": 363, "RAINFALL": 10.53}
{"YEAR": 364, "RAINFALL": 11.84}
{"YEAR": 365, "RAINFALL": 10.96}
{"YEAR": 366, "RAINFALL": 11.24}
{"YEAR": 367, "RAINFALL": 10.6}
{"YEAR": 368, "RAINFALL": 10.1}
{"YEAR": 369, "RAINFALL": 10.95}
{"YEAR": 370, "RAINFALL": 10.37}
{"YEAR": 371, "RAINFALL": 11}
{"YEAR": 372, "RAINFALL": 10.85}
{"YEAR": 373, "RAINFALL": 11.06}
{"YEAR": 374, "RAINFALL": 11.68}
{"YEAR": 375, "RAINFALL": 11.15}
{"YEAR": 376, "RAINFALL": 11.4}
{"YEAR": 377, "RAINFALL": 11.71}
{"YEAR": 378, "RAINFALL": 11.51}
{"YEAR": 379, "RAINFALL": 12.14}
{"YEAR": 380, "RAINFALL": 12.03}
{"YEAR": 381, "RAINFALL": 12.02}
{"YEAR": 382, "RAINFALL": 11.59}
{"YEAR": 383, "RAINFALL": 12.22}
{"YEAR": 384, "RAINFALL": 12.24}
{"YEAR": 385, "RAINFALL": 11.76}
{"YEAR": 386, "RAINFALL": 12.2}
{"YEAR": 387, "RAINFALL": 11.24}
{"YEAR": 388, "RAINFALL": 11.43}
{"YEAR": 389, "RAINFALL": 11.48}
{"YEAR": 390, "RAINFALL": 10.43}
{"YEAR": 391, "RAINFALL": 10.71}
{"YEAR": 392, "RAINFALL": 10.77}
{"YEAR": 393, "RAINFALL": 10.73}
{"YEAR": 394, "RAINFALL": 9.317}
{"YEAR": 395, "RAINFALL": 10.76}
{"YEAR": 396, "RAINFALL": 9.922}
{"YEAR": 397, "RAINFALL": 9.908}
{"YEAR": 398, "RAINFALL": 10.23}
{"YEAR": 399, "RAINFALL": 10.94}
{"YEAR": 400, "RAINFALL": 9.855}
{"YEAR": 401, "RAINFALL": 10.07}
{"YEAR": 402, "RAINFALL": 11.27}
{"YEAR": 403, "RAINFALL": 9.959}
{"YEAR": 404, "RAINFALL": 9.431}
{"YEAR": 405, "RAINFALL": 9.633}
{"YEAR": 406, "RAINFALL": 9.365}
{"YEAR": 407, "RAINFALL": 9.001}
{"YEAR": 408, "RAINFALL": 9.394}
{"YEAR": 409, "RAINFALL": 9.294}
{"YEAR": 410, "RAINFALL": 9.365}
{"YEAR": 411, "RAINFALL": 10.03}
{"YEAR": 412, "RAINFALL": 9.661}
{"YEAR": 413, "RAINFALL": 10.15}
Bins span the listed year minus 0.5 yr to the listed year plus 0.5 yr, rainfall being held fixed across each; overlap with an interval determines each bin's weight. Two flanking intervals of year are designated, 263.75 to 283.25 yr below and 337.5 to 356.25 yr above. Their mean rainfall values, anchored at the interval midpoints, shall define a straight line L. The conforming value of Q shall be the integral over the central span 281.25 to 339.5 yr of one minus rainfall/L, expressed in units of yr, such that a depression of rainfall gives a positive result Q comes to 7.6 yr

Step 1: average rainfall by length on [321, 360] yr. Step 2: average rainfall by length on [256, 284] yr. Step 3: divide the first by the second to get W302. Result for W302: 0.82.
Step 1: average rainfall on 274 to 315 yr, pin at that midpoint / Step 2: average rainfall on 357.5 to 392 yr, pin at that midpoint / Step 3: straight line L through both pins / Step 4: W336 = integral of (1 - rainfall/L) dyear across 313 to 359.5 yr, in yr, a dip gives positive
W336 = 9.4 yr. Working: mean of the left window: 11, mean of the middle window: 8.93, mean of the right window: 11.3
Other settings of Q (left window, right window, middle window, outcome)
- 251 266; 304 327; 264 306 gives -4.88 yr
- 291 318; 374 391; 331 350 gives 2.93 yr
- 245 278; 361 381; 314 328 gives 4.96 yr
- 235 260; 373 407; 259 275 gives 0.15 yr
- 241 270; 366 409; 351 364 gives -0.49 yr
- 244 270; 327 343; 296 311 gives -3.23 yr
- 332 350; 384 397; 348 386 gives -3.90 yr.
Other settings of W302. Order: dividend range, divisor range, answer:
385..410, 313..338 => 1.41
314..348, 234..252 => 0.72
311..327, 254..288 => 0.71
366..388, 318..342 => 1.55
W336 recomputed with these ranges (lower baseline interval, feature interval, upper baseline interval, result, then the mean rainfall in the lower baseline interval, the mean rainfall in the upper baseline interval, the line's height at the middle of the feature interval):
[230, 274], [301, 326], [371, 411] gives 4.01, 11.1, 10.8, 11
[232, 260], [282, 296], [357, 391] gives 0.13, 11.2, 11.3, 11.2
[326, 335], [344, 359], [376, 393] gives -4.75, 6.47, 11.6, 8.45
